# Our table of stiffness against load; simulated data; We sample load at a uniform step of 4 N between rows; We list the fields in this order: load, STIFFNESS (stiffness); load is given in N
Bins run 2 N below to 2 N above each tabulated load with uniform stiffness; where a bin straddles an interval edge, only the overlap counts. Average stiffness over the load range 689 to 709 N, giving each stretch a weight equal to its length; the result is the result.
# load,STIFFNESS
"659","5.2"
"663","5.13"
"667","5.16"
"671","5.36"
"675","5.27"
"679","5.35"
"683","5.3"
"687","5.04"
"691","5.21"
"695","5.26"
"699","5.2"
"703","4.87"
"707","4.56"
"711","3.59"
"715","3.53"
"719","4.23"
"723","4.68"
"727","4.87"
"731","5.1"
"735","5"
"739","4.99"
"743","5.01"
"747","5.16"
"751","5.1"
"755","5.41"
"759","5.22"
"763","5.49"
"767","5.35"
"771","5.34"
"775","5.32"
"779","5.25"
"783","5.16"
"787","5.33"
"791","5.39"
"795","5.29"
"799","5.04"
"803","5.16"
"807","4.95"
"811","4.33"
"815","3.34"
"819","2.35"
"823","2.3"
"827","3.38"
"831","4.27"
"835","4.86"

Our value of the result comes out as 5.02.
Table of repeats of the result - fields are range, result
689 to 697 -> 5.23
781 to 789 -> 5.25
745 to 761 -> 5.22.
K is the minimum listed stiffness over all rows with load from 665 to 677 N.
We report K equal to 5.16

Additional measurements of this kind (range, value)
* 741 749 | 5.01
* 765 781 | 5.25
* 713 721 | 3.53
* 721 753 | 4.68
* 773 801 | 5.04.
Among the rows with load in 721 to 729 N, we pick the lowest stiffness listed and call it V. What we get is 4.68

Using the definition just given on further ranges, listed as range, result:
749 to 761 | 5.1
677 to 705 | 4.87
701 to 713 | 3.59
